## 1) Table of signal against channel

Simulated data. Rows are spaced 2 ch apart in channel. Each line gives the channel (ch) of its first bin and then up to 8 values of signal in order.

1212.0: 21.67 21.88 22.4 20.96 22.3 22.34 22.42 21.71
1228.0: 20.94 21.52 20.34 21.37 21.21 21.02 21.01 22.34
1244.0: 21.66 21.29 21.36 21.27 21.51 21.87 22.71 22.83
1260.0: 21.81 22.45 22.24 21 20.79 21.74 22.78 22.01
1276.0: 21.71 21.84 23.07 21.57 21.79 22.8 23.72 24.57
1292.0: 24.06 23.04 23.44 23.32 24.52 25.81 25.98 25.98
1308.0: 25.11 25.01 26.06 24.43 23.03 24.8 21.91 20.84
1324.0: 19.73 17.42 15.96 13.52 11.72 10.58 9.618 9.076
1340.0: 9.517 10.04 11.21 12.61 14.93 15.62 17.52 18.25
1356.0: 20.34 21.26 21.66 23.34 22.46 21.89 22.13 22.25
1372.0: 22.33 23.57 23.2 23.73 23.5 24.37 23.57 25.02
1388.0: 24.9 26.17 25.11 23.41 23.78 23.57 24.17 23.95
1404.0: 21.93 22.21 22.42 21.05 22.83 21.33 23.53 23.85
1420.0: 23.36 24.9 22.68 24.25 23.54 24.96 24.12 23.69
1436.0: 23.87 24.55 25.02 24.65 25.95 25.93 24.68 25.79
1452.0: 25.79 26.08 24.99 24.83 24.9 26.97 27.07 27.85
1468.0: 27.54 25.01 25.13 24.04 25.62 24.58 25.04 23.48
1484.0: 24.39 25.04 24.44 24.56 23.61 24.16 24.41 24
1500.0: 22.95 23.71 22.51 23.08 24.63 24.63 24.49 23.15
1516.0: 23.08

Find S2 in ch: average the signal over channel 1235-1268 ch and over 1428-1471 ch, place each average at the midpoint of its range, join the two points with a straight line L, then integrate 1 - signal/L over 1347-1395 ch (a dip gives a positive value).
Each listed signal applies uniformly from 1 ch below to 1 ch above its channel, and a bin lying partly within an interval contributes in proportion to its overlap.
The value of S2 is 3.7 ch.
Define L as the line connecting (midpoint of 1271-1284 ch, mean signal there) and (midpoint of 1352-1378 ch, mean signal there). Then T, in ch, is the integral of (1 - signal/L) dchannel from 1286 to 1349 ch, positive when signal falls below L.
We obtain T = 7.3 ch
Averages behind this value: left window 22.1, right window 21.8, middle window 19.5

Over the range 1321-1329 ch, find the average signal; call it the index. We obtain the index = 18.5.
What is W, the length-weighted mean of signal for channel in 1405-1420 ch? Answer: 22.5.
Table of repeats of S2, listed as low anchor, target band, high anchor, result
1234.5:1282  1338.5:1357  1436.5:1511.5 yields 7.0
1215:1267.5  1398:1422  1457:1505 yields 1.0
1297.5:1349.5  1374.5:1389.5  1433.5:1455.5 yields -1.7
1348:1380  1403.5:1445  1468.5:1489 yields -0.9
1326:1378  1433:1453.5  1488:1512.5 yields -3.6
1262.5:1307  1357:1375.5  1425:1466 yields 1.4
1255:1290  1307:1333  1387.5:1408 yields 2.4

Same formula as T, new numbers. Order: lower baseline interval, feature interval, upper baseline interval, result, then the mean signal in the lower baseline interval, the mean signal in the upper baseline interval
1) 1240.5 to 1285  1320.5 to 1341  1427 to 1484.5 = 8.0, 21.9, 25.2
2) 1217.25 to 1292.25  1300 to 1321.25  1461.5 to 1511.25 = -2.0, 21.9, 24.7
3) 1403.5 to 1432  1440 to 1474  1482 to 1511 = -3.2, 23.1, 24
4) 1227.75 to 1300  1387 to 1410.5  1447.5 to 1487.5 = 0.7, 22.1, 25.4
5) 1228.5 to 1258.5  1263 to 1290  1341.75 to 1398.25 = -0.9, 21.5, 21.2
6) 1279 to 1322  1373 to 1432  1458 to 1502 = 2.1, 23.9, 25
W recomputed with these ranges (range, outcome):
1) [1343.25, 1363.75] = 17.9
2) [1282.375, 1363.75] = 19.6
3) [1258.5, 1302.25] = 22.7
